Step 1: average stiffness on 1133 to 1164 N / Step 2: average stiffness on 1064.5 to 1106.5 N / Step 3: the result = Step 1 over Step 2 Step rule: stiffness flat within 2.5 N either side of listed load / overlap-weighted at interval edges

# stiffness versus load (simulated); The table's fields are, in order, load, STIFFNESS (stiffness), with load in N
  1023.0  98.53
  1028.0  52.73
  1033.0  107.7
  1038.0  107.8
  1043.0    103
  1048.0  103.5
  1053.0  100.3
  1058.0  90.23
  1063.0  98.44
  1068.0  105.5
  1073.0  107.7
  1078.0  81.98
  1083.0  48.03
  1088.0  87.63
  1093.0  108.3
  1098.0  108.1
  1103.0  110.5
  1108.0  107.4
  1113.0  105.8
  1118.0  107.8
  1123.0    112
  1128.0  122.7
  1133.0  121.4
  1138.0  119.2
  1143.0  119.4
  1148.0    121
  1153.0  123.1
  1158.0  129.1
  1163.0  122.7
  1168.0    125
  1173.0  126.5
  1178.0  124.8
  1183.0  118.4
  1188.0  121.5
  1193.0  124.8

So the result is 1.3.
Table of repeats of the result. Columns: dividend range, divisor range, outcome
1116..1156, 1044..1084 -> 1.26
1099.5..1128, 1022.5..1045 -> 1.18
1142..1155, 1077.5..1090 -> 1.72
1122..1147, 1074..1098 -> 1.39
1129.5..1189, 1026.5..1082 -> 1.28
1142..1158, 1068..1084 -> 1.42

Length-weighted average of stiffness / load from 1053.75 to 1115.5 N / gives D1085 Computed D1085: 96.7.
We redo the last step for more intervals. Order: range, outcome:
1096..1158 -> 115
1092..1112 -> 108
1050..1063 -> 96.2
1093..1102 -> 109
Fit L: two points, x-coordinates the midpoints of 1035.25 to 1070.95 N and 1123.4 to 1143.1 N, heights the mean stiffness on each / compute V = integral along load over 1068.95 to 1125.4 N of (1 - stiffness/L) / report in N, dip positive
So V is 6.5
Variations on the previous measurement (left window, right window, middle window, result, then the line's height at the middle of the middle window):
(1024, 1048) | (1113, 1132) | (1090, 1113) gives 0.24 N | 109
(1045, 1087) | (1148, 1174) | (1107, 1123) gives 0.17 N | 109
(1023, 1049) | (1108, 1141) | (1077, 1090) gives 4.25 N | 105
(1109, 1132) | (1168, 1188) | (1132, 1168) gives -1.39 N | 118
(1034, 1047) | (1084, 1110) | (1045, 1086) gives 4.58 N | 104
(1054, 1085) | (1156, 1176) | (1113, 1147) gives -1.23 N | 112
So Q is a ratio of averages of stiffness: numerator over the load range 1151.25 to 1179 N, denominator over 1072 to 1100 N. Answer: 1.41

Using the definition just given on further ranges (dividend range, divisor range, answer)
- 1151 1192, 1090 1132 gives 1.12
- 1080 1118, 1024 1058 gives 1.02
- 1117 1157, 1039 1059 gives 1.18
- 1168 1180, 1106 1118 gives 1.18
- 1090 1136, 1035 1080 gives 1.11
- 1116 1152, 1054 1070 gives 1.20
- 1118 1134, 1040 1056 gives 1.14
